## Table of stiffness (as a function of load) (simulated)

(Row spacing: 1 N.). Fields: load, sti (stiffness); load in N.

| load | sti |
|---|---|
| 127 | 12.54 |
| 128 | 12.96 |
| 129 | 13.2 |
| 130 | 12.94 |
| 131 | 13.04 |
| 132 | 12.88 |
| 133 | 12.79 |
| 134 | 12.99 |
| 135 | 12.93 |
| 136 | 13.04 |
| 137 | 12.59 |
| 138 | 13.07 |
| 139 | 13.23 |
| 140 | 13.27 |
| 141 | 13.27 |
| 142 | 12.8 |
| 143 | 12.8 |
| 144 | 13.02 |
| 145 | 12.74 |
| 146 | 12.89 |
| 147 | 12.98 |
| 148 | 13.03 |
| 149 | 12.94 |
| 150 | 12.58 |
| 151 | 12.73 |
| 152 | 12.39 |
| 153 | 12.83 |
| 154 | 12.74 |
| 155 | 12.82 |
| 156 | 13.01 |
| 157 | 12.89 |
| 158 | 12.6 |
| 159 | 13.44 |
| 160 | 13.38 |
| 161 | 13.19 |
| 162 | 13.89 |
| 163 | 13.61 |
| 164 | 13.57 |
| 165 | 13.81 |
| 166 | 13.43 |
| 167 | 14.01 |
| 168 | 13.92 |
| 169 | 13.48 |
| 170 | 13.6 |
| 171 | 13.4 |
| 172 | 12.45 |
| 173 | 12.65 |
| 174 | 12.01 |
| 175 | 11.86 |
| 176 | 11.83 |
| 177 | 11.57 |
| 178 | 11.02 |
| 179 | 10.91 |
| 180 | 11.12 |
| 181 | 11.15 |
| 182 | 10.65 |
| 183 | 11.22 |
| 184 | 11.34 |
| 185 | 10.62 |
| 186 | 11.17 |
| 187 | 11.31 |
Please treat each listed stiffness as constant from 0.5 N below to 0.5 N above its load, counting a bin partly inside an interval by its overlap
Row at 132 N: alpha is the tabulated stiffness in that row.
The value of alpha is 12.88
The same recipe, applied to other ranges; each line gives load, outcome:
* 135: 12.93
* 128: 12.96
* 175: 11.86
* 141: 13.27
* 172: 12.45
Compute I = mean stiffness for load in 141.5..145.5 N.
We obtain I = 12.8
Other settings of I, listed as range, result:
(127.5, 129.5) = 13.1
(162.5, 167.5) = 13.7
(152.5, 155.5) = 12.8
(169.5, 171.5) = 13.5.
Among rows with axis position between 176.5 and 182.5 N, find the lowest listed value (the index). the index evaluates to 10.65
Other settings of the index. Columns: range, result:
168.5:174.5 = 12.01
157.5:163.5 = 12.6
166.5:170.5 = 13.48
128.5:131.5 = 12.94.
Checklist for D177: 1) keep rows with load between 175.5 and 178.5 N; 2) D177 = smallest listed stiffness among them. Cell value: 11.02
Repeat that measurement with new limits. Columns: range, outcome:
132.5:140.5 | 12.59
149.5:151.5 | 12.58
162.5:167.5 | 13.43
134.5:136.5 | 12.93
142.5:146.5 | 12.74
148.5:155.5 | 12.39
